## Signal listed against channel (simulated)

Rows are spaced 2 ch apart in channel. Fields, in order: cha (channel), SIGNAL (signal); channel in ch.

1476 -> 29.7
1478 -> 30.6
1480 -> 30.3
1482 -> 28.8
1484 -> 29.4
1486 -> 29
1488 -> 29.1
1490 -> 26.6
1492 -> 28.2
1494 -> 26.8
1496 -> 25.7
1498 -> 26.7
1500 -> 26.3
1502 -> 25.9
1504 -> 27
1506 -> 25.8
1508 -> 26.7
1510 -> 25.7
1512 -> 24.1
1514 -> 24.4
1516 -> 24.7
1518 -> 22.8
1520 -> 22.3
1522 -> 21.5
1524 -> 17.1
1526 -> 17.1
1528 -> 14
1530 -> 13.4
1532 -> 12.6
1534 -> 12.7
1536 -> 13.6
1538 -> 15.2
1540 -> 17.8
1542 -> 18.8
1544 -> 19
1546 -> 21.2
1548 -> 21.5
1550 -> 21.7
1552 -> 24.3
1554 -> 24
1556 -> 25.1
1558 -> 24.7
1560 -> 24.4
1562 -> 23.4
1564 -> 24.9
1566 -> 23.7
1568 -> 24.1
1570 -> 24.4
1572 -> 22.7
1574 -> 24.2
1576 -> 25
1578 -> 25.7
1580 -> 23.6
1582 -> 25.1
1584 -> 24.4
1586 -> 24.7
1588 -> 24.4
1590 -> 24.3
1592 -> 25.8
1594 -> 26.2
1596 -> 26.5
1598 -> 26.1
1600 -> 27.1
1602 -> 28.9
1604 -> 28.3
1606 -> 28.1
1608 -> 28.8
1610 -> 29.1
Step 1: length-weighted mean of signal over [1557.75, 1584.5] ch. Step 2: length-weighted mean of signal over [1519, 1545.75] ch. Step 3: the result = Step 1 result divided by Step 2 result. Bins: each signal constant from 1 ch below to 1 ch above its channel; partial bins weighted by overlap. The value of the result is 1.46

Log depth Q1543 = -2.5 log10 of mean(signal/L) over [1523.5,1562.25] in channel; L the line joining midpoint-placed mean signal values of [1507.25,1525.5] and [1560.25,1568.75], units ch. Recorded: 0.24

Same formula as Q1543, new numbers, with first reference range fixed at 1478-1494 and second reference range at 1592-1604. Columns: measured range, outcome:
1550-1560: 0.14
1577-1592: 0.11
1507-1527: 0.24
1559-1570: 0.14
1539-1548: 0.39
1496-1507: 0.09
